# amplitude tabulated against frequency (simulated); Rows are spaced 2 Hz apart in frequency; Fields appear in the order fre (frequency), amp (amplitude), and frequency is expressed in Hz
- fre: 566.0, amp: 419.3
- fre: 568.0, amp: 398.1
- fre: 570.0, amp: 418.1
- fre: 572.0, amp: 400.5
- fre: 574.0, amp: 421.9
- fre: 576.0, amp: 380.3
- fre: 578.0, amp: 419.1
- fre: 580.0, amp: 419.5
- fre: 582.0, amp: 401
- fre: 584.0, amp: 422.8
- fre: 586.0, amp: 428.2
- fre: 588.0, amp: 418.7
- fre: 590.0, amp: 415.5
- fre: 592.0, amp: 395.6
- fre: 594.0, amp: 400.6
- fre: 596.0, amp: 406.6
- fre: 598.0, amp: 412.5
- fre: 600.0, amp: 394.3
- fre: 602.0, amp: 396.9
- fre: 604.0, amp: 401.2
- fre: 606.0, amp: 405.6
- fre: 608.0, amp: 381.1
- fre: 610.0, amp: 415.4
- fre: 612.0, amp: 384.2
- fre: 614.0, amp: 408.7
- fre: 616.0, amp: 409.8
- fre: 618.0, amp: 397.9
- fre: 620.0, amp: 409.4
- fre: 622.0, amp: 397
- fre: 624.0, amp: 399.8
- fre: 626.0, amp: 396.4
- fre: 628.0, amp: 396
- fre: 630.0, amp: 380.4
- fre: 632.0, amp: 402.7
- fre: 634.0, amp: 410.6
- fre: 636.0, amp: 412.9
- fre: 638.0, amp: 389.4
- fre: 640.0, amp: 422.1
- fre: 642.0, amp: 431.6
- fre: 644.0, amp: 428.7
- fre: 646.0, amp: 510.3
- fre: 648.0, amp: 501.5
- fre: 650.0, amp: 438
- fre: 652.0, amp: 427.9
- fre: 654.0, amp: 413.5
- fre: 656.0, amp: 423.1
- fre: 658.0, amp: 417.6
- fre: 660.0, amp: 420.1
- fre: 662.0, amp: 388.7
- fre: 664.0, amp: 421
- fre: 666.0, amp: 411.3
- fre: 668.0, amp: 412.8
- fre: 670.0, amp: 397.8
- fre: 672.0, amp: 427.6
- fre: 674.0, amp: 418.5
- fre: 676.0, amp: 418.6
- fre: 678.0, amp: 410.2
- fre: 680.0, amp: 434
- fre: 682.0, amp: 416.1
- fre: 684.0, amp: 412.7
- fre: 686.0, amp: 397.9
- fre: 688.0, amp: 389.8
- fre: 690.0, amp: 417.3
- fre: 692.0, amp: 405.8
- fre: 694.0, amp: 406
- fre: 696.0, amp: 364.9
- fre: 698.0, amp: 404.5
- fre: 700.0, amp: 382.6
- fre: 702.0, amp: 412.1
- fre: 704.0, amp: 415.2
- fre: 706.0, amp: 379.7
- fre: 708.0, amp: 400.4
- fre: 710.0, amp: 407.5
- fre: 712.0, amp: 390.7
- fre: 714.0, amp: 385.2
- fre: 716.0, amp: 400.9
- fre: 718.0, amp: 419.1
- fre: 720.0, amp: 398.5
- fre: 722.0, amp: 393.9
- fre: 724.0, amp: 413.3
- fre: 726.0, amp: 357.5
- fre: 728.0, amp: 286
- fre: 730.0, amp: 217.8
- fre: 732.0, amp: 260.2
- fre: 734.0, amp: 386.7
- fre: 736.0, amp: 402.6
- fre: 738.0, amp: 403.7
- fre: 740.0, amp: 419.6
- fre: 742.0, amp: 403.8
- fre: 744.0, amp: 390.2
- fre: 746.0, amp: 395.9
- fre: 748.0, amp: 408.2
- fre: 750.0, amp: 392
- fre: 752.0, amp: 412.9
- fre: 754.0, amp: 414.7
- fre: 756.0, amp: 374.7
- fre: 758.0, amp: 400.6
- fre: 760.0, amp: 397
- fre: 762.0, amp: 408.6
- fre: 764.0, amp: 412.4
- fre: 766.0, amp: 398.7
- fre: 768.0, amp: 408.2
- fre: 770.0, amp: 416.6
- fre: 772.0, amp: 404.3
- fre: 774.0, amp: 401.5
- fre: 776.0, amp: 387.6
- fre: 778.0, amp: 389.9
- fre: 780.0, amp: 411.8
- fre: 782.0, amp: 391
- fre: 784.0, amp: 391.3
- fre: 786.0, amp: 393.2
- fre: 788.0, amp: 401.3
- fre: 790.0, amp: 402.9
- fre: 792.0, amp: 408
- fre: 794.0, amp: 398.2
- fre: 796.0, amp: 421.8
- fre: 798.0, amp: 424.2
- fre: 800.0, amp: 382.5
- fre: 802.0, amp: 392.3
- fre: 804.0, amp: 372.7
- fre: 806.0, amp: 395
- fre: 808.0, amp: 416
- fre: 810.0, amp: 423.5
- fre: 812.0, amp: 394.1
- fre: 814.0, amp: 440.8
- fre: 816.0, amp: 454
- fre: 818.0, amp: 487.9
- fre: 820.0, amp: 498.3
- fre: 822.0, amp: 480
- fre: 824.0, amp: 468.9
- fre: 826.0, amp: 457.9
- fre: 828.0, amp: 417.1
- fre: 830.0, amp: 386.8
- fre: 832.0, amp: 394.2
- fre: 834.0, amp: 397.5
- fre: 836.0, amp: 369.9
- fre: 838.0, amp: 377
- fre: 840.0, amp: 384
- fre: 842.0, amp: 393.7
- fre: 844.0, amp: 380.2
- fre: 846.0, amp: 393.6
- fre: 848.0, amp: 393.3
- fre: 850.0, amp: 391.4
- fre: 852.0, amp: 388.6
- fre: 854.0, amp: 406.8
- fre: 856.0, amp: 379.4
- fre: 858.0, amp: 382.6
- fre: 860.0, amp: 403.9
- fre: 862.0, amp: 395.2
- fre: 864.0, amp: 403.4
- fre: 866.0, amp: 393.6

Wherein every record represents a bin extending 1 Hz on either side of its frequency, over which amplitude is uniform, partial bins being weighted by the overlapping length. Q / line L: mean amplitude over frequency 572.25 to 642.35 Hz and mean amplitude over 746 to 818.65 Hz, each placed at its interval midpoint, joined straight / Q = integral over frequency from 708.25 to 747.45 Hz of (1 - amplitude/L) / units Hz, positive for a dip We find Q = 2.8 Hz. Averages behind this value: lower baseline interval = 405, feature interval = 376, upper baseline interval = 406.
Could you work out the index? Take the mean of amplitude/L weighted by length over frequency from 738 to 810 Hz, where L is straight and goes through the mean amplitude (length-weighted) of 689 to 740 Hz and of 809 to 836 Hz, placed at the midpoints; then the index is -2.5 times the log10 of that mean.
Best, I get 0.026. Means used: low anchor 381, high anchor 436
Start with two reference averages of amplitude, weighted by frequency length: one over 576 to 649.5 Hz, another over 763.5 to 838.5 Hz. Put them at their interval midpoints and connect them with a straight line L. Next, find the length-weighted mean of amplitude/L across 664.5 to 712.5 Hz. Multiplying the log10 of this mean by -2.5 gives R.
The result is 0.02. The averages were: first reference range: 412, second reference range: 413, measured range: 406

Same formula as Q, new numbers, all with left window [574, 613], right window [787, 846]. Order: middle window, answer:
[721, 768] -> 3.5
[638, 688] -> -1.9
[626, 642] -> 0.1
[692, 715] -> 0.8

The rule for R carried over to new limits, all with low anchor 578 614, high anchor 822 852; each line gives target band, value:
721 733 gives 0.25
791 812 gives 0.00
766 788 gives 0.01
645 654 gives -0.14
